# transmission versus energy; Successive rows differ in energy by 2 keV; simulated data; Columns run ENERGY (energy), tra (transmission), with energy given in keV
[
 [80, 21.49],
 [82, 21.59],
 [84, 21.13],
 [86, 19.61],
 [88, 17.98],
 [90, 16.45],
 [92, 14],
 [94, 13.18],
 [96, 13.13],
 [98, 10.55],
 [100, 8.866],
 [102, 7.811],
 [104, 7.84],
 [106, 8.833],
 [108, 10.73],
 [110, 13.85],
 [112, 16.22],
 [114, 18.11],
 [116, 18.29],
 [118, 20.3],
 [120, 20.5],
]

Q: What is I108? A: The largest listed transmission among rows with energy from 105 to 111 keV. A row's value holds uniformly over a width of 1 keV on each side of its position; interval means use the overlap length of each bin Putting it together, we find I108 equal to 13.85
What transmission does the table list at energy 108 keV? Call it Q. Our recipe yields 10.73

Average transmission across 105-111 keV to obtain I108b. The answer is 11.1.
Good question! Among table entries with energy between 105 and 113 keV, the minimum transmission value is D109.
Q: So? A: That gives 8.833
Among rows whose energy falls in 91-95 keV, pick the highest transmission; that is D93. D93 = 14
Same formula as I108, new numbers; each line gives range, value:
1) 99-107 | 8.866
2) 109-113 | 16.22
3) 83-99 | 21.13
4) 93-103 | 13.18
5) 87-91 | 17.98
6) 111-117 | 18.29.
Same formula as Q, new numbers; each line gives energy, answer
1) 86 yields 19.61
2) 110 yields 13.85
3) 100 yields 8.866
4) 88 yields 17.98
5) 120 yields 20.5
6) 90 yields 16.45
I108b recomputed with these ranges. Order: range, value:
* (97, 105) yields 8.77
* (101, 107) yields 8.16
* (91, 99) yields 12.7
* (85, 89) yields 18.8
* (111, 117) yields 17.5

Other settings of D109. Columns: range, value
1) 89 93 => 14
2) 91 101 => 8.866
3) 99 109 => 7.811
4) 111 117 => 16.22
